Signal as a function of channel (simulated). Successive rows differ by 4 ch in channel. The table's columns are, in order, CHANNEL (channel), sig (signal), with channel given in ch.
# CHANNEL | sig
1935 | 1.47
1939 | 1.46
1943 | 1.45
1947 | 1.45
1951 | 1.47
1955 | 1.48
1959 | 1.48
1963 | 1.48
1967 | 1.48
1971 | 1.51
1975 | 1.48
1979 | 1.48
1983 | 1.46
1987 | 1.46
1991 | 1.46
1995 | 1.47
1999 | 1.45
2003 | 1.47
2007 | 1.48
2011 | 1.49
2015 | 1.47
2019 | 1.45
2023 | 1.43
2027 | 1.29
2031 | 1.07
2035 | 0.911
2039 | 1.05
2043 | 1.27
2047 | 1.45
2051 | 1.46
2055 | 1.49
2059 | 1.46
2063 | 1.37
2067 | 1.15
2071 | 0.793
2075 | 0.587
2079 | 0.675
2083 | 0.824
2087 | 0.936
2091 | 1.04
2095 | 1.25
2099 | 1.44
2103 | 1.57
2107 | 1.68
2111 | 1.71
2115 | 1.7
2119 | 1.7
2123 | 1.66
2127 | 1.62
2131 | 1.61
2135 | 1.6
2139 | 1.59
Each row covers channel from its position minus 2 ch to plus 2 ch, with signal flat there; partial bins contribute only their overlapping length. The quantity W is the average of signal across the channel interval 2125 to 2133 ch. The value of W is 1.62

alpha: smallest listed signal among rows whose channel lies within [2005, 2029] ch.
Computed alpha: 1.29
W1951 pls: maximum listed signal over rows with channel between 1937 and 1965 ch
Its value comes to 1.48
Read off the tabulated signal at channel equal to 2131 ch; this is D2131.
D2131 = 1.61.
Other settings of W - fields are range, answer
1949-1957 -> 1.48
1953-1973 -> 1.49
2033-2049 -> 1.17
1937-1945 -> 1.46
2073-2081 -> 0.631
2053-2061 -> 1.48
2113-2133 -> 1.66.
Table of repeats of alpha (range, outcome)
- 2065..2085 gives 0.587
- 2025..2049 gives 0.911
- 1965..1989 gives 1.46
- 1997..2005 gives 1.45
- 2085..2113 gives 0.936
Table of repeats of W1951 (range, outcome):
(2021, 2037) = 1.43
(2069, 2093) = 1.04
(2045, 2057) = 1.49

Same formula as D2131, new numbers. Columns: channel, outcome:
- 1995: 1.47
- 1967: 1.48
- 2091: 1.04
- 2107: 1.68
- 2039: 1.05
